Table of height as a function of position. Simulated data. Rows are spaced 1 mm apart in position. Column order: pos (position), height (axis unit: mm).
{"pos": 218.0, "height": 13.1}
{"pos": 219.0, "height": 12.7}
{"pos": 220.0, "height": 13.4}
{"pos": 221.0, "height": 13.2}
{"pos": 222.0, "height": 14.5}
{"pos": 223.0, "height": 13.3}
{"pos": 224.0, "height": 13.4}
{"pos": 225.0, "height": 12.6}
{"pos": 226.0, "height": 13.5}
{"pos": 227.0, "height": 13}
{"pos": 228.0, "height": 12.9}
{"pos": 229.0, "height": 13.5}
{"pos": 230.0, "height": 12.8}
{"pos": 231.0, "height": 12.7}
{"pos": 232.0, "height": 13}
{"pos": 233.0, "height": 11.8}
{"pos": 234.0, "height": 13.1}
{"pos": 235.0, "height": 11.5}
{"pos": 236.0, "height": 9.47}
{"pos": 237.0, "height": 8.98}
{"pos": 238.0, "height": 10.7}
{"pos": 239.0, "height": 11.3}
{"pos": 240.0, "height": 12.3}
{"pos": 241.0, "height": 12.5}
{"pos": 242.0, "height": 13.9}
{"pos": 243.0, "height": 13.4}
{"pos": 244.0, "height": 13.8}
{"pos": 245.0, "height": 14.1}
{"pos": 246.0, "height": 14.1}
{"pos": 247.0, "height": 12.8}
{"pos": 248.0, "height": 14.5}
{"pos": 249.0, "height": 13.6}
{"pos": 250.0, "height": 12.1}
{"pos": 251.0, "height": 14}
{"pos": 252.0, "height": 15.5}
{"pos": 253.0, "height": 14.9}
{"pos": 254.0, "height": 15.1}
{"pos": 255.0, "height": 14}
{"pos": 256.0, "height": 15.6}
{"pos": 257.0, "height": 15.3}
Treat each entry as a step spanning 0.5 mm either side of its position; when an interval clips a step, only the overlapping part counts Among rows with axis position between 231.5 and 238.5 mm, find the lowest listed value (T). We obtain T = 8.98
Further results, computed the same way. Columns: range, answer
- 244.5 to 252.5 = 12.1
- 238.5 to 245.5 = 11.3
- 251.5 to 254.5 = 14.9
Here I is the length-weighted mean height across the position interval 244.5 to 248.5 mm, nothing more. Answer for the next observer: 13.9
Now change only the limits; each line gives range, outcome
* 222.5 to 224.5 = 13.4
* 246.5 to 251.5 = 13.4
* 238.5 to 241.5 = 12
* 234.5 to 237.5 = 9.98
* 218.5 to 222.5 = 13.4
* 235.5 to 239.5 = 10.1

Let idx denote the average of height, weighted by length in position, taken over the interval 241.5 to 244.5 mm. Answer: 13.7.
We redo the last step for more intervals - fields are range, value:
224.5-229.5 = 13.1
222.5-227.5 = 13.2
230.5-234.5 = 12.7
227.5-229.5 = 13.2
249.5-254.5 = 14.3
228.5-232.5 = 13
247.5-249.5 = 14.1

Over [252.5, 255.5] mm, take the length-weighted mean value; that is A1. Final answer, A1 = 14.7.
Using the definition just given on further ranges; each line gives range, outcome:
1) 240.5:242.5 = 13.2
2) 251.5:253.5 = 15.2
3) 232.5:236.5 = 11.5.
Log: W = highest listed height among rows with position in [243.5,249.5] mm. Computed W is 14.5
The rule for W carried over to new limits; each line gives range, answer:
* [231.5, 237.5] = 13.1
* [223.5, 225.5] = 13.4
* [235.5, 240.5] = 12.3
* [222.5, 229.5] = 13.5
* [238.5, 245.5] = 14.1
